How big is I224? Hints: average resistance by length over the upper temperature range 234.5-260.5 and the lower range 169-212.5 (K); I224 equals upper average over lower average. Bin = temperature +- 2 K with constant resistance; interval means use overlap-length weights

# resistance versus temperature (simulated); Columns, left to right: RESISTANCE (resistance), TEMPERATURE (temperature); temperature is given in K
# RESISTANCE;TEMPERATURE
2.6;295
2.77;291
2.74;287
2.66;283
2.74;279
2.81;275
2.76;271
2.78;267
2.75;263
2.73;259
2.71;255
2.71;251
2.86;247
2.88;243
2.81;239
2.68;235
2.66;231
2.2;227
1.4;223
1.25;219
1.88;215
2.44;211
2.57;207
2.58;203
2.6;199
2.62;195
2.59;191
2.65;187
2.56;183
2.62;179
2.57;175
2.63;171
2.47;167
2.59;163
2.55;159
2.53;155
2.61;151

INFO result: 1.1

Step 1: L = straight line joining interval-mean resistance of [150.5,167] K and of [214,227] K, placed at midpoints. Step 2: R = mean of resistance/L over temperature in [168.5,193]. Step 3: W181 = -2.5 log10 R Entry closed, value -0.18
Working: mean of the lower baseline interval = 2.55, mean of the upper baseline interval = 1.59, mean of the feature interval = 2.6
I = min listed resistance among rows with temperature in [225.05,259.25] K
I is 2.2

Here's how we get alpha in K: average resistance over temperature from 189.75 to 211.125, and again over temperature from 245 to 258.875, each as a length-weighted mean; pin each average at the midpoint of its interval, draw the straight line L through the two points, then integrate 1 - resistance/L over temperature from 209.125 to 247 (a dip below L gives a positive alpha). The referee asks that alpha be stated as 5.7 K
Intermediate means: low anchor 2.58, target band 2.28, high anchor 2.76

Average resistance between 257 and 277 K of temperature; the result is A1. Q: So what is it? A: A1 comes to 2.77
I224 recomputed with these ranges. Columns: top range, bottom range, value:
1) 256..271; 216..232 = 1.50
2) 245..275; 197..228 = 1.31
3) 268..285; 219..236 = 1.31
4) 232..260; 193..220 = 1.19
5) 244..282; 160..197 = 1.07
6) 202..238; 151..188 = 0.85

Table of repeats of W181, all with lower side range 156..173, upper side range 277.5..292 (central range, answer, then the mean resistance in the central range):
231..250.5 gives -0.05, 2.78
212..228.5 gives 0.47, 1.71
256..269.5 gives -0.02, 2.75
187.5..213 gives 0.01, 2.57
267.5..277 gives -0.03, 2.78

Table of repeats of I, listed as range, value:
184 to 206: 2.58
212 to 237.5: 1.25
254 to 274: 2.71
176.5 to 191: 2.56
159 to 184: 2.47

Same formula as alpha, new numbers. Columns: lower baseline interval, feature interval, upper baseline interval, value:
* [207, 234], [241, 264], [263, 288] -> -3.0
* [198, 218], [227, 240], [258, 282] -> -0.6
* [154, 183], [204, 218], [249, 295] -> 2.1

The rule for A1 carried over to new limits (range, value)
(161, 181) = 2.58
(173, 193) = 2.6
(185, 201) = 2.61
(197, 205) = 2.59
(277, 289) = 2.71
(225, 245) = 2.65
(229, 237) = 2.67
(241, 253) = 2.82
